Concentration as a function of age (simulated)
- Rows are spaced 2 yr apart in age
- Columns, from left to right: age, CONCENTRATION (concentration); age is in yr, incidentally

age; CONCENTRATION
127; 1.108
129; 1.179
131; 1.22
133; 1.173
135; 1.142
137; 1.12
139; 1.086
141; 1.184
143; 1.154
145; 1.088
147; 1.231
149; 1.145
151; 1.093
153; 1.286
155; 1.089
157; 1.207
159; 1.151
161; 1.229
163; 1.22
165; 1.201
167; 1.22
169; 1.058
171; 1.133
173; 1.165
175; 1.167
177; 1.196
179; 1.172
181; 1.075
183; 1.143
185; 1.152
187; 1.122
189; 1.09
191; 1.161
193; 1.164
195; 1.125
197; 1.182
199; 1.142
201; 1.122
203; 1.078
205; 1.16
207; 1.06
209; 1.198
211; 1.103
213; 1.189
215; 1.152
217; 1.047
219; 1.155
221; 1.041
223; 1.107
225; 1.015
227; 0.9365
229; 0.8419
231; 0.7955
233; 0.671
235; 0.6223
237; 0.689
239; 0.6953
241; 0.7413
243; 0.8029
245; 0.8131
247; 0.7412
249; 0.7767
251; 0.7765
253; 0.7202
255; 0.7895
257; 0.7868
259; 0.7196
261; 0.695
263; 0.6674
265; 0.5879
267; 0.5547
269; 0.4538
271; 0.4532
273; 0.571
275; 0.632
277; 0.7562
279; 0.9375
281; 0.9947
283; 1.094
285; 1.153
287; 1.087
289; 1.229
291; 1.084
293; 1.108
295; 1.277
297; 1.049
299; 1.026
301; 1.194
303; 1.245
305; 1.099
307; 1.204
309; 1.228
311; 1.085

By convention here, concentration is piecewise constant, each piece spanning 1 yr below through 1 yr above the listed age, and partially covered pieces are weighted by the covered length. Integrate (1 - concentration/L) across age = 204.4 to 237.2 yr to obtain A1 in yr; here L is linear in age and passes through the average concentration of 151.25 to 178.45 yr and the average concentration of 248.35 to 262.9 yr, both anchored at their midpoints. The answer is -2.7 yr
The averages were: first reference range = 1.18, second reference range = 0.746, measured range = 0.992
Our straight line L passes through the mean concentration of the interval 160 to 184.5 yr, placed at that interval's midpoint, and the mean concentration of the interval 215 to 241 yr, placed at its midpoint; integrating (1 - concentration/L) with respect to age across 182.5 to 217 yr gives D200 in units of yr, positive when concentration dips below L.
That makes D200 -3.6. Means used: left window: 1.16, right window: 0.889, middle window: 1.14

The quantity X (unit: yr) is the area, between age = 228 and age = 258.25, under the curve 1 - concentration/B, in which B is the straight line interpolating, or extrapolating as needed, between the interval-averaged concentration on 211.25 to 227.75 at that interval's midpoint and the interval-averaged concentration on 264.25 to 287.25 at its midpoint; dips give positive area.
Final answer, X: 6.25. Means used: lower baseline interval 1.08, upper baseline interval 0.765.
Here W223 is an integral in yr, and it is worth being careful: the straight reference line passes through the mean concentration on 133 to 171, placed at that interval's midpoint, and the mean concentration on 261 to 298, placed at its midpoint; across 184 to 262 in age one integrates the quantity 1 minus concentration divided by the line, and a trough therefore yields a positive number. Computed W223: 3.9 yr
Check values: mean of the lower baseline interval 1.16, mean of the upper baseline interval 0.867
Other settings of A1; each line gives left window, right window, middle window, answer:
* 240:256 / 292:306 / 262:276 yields 5.5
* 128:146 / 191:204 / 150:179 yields -0.7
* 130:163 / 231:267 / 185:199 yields -2.5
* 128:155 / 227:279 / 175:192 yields -2.6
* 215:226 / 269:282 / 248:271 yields 4.0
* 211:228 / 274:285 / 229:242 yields 4.0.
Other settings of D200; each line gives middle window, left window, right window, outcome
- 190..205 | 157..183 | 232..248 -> -2.3 yr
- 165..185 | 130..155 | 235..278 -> -2.5 yr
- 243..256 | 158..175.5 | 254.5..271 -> -1.1 yr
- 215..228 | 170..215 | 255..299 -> -0.2 yr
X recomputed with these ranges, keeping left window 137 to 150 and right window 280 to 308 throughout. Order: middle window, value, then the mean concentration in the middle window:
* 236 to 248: 4.11 yr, 0.747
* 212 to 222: 0.19 yr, 1.12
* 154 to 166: -0.40 yr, 1.18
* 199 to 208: 0.25 yr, 1.11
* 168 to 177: 0.04 yr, 1.14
